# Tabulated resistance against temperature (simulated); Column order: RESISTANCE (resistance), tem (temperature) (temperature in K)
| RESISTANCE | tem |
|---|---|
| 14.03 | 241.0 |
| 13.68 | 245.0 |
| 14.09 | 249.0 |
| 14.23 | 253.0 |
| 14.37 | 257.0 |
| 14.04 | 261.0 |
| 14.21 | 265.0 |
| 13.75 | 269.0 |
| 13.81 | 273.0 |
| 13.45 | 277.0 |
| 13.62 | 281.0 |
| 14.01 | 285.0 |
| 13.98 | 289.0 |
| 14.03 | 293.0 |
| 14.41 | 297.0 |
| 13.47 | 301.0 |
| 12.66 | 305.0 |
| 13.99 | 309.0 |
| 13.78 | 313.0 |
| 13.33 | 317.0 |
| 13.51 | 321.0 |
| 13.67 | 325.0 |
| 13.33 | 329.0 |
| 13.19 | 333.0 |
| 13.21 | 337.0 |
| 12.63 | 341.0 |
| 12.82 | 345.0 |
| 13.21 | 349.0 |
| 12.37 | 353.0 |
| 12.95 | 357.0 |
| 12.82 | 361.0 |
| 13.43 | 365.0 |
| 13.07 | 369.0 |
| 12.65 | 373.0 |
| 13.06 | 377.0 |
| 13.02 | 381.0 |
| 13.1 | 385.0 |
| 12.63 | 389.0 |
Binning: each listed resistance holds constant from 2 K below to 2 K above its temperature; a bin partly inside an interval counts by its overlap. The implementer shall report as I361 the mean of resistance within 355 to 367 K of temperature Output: 13.1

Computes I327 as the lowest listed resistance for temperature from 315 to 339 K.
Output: 13.19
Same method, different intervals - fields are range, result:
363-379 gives 12.65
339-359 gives 12.37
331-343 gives 12.63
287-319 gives 12.66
